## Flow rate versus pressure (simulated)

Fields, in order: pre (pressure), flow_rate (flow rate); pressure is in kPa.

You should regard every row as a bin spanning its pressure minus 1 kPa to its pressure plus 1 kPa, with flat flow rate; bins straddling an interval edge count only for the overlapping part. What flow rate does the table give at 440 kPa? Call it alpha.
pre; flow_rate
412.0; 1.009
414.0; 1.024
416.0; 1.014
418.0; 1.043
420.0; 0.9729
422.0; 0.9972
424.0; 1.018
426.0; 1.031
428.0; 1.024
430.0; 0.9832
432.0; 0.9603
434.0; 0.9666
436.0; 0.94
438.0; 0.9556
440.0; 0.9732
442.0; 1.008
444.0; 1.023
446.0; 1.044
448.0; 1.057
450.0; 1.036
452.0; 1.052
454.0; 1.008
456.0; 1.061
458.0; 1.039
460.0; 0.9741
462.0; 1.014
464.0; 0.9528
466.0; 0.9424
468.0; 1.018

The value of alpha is 0.9732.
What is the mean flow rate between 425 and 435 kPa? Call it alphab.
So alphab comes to 0.993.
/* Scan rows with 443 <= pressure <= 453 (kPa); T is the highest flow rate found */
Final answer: 1.057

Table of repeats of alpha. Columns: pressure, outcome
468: 1.018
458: 1.039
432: 0.9603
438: 0.9556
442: 1.008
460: 0.9741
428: 1.024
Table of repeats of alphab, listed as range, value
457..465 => 0.995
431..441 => 0.959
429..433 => 0.972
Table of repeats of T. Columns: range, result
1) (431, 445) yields 1.023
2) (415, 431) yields 1.043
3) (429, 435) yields 0.9832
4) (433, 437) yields 0.9666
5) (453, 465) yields 1.061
